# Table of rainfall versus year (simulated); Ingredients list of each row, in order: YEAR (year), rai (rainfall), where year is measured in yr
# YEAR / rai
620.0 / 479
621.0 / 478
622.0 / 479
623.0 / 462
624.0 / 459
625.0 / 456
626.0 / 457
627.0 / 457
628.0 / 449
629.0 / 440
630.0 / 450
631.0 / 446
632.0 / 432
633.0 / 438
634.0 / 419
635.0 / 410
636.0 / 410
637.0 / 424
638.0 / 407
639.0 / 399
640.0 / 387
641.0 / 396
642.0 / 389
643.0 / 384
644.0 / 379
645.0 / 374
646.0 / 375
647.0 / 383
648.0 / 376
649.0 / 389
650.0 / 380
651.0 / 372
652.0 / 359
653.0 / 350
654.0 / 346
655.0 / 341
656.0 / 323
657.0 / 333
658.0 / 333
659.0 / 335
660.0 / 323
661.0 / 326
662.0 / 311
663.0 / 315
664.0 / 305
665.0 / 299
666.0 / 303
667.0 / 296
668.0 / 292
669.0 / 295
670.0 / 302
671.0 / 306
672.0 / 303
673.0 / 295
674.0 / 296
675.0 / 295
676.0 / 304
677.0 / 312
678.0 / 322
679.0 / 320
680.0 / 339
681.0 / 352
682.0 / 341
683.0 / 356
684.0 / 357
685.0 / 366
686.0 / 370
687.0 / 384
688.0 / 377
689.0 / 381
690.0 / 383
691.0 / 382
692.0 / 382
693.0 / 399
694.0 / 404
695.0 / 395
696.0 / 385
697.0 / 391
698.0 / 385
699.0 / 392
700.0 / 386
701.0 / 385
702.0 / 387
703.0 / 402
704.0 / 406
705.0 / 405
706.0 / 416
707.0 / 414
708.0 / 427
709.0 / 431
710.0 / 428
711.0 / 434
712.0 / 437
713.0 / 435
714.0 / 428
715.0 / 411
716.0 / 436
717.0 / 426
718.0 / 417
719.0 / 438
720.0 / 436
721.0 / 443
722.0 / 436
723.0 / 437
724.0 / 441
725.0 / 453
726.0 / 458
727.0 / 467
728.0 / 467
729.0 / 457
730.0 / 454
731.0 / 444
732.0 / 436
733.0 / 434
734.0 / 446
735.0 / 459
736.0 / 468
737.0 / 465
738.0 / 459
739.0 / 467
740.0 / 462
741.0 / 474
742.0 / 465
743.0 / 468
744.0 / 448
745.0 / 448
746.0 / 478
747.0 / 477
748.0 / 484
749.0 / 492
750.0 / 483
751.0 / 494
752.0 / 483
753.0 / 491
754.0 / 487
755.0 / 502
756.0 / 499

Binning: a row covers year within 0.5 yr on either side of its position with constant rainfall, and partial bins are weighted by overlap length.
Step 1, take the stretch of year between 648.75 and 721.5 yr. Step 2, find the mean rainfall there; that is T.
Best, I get 366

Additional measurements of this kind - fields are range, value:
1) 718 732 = 447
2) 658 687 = 320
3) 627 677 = 360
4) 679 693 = 366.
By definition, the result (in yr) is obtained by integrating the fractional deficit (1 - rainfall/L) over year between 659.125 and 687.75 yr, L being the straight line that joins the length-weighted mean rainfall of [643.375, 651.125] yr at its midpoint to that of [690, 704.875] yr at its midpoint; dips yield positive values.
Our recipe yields 4.8 yr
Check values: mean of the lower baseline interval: 379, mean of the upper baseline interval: 392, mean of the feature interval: 322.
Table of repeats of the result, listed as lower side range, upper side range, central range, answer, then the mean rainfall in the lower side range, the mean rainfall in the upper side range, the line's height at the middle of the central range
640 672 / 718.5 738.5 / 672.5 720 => 2.24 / 342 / 450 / 402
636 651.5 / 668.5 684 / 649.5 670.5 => 1.64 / 388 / 317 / 353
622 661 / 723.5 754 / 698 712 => 1.01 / 396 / 464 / 441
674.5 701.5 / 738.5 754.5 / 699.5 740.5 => -0.98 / 365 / 475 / 425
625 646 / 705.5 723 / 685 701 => 1.51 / 417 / 429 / 426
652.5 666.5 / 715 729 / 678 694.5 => 0.36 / 324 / 442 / 375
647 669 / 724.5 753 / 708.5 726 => -0.18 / 334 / 464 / 430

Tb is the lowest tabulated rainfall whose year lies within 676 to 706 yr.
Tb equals 304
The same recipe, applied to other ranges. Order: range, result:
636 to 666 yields 299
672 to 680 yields 295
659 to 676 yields 292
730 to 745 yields 434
